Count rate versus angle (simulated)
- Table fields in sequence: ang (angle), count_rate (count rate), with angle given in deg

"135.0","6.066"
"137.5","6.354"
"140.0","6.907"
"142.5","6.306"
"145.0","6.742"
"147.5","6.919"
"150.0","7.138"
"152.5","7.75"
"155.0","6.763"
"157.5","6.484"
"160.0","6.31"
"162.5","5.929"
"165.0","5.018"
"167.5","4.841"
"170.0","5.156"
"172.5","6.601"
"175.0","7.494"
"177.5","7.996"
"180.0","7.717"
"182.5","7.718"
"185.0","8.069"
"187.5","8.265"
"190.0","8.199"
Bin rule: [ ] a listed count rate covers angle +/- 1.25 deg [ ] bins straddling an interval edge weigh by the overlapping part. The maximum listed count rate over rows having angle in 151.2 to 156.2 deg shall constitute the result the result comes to 7.75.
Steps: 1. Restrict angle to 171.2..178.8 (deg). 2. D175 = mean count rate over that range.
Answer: 7.35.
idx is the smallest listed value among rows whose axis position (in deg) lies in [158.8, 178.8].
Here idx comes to 4.841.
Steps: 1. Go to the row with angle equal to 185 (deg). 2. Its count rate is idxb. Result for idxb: 8.069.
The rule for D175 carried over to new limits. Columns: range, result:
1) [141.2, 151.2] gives 6.78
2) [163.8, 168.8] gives 4.93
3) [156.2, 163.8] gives 6.24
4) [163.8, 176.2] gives 5.82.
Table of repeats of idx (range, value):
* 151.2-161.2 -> 6.31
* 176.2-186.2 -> 7.717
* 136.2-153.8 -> 6.306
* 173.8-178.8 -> 7.494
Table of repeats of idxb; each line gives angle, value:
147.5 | 6.919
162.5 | 5.929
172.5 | 6.601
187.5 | 8.265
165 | 5.018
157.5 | 6.484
